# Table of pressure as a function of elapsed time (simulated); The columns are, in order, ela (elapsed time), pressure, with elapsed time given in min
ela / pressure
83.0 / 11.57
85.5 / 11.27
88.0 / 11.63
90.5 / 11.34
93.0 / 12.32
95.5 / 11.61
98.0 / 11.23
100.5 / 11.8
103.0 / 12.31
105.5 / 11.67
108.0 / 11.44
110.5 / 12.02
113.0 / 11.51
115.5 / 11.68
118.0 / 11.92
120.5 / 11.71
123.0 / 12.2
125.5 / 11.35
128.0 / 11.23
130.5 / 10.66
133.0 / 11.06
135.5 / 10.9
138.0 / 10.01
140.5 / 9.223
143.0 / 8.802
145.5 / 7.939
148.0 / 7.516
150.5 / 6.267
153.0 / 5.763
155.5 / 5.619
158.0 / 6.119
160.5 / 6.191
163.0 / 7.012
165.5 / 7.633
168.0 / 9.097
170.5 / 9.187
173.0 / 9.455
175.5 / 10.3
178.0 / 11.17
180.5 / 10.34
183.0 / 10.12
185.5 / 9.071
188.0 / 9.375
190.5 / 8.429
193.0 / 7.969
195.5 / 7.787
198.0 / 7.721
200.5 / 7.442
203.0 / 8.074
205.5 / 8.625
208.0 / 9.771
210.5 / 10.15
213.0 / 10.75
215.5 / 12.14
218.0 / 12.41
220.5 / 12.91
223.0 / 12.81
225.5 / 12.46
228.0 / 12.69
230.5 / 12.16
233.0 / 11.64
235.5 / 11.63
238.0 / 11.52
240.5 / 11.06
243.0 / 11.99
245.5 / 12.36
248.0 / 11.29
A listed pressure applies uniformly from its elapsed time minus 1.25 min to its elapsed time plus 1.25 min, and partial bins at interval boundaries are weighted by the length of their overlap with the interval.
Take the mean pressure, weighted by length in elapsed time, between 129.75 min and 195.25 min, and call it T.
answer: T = 8.63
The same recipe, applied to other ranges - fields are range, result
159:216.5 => 9.01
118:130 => 11.6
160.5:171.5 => 7.98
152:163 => 6.05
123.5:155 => 9.21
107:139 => 11.4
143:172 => 7.21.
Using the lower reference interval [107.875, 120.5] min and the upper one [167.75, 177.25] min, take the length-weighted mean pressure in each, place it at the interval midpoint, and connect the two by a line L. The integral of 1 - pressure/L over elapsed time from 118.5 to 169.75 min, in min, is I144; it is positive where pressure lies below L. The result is 9.0 min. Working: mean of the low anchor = 11.7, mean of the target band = 8.86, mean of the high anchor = 9.64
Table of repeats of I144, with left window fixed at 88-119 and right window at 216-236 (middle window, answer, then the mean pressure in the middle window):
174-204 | 7.81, 8.99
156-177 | 6.95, 8.07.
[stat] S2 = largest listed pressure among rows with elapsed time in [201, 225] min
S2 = 12.91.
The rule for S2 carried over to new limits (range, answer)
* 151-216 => 12.14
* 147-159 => 7.516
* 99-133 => 12.31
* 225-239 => 12.69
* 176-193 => 11.17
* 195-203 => 8.074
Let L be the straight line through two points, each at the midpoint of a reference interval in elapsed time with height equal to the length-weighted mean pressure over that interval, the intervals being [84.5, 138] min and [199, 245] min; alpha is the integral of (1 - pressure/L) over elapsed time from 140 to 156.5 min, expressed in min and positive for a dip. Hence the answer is 6.0 min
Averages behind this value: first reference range 11.5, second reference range 11.1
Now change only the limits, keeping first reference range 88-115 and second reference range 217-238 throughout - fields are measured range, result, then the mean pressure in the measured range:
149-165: 7.64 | 6.25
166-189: 4.46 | 9.72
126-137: 0.82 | 11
